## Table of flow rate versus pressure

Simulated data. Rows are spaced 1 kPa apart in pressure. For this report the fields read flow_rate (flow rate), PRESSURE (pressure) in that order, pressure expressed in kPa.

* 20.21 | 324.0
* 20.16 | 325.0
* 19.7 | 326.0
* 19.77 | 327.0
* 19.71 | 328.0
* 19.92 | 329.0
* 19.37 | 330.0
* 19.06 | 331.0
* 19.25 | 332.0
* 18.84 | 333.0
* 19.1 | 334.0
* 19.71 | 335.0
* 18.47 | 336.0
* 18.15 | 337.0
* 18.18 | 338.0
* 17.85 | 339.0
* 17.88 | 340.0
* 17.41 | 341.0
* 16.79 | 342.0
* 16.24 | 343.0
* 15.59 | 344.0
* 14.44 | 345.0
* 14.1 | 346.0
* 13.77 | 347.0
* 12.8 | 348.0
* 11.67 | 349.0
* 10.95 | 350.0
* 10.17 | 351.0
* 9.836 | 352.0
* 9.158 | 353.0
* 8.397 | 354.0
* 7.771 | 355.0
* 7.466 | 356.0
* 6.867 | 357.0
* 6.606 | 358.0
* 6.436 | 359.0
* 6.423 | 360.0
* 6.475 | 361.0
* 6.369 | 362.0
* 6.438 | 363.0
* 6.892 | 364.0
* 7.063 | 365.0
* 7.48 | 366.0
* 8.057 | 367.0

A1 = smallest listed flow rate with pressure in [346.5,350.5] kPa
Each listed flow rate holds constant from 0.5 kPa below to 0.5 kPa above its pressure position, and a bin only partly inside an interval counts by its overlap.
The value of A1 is 10.95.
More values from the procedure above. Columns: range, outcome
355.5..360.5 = 6.423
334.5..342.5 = 16.79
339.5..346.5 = 14.1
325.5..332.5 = 19.06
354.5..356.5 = 7.466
